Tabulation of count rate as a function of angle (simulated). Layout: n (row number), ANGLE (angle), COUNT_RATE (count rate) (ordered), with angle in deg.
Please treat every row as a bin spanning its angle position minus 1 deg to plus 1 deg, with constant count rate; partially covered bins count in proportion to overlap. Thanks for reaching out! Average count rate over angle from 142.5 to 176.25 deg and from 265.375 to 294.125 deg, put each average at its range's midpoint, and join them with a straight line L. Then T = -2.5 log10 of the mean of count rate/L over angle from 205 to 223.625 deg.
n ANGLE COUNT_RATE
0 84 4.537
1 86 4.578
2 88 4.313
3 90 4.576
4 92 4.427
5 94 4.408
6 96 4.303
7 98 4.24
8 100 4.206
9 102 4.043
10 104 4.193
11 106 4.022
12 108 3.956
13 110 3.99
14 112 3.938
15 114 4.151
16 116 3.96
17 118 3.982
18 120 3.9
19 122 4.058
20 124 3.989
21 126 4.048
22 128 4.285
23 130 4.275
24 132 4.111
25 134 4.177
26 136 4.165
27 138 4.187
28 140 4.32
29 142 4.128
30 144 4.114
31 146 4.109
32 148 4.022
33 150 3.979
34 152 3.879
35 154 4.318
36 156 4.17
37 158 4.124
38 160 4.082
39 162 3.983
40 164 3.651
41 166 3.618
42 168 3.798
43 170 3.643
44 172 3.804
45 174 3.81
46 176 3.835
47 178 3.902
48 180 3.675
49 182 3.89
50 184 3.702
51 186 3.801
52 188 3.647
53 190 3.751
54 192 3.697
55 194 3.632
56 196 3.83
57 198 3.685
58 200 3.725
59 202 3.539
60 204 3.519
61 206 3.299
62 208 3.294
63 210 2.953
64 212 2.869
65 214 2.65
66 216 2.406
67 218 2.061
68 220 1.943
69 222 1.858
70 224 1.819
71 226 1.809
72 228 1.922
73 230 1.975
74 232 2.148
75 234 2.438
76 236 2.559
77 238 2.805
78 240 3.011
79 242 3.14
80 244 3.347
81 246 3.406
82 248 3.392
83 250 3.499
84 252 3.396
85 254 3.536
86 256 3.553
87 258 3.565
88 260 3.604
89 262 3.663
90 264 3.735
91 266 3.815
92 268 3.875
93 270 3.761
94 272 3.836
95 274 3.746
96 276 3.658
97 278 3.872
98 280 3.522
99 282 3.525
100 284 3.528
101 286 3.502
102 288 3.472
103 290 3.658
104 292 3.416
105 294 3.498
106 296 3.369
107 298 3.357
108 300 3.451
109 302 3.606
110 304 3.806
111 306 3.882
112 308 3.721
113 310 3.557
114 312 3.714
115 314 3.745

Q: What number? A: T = 0.43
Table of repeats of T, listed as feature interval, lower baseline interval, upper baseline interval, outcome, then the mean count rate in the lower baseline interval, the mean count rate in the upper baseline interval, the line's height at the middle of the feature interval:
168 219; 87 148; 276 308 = 0.127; 4.15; 3.57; 3.9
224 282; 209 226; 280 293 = -0.095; 2.29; 3.52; 2.92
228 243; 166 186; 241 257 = 0.340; 3.78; 3.41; 3.48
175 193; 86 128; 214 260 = -0.141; 4.15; 2.73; 3.31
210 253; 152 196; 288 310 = 0.385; 3.84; 3.57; 3.71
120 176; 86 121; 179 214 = -0.045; 4.17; 3.53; 3.86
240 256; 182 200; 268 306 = 0.086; 3.73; 3.6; 3.65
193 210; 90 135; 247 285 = 0.093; 4.13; 3.64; 3.84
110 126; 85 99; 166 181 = 0.054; 4.41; 3.77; 4.2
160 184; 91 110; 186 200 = 0.009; 4.19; 3.72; 3.82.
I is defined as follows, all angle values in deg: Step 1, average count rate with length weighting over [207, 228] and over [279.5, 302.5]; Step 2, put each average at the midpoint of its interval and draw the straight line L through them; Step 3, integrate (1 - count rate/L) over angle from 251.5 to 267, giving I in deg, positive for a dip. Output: -3.2 deg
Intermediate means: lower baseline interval 2.35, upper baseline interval 3.49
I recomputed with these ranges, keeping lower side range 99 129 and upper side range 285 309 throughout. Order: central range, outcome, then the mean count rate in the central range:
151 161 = -0.45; 4.11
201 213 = 1.75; 3.25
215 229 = 6.65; 1.97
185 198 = 0.40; 3.72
